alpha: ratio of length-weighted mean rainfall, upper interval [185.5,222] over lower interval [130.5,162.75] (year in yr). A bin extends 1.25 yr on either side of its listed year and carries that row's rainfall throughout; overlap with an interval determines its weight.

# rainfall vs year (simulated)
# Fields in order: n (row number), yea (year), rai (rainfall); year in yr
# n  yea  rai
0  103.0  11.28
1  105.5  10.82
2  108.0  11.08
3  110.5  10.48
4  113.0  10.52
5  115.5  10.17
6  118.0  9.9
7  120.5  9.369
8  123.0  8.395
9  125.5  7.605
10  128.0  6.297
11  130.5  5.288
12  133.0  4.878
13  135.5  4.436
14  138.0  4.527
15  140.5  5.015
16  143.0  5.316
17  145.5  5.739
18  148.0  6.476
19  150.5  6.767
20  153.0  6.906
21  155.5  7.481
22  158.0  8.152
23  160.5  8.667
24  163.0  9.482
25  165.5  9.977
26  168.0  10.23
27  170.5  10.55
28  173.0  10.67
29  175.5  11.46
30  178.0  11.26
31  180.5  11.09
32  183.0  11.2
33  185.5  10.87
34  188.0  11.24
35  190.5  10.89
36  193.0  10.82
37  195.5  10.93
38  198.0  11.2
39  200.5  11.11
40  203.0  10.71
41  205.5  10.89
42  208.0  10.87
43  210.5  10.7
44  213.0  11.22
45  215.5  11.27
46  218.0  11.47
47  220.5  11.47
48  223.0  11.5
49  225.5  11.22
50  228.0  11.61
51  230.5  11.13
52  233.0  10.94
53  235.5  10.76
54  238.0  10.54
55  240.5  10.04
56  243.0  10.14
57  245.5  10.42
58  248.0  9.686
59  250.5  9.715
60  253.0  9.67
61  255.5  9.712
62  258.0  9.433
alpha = 1.76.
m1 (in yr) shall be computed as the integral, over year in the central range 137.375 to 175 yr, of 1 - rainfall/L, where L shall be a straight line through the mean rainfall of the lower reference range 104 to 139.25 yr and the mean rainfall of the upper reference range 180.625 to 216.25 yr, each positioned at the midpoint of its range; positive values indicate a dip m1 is 6.6 yr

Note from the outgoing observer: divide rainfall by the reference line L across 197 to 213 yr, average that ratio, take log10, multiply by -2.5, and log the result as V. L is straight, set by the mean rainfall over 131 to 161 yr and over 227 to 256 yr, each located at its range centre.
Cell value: -0.24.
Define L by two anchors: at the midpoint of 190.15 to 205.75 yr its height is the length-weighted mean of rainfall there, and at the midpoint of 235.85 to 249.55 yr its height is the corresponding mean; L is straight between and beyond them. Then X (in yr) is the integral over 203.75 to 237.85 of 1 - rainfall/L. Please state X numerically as -1.9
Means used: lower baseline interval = 10.9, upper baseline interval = 10.2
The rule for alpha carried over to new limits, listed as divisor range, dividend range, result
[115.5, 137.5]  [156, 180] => 1.41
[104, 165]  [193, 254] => 1.40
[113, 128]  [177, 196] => 1.23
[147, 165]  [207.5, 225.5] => 1.44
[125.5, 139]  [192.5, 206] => 2.06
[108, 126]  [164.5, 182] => 1.11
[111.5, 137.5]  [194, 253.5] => 1.42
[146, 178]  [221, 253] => 1.19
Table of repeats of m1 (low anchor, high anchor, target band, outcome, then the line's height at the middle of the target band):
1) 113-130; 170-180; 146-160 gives 4.02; 10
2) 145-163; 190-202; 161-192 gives -4.68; 9.32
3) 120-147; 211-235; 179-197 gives -3.55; 9.21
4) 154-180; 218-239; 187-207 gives -0.96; 10.5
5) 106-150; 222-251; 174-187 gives -3.15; 8.99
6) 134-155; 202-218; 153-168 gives -3.63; 6.99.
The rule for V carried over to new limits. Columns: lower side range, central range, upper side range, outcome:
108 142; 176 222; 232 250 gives -0.19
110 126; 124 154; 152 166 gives 0.47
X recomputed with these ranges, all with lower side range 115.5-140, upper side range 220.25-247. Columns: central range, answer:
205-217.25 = -1.2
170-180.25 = -2.8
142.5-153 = 1.9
